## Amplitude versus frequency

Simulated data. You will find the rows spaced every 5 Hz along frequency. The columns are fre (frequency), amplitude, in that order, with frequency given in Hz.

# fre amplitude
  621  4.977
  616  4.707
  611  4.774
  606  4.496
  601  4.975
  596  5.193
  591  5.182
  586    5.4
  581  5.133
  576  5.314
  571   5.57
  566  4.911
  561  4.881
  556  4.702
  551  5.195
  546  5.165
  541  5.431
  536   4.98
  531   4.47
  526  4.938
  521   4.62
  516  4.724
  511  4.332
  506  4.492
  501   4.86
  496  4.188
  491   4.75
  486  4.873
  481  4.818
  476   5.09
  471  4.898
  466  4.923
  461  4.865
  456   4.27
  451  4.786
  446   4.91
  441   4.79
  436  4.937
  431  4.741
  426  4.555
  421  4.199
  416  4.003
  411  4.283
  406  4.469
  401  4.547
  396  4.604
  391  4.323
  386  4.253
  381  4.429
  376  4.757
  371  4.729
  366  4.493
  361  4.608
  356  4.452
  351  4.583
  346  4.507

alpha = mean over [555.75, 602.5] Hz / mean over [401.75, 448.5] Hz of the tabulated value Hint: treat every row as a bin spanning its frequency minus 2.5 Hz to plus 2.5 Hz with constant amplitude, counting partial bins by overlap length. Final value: 1.13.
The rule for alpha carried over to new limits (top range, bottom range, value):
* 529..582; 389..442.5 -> 1.13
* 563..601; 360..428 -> 1.18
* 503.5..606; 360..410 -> 1.10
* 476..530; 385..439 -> 1.05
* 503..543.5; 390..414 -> 1.07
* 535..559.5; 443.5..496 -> 1.06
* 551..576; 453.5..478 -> 1.05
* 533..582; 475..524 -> 1.10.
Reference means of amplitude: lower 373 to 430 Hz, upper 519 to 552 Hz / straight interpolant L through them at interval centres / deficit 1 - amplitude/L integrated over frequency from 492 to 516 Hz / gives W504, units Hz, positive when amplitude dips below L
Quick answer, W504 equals 1.6 Hz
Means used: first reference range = 4.41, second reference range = 4.97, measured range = 4.51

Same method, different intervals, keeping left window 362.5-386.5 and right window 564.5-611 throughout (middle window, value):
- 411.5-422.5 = 1.28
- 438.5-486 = -0.31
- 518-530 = 0.51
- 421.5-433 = 0.32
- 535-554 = -0.74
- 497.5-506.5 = 0.42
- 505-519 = 1.13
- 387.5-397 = 0.38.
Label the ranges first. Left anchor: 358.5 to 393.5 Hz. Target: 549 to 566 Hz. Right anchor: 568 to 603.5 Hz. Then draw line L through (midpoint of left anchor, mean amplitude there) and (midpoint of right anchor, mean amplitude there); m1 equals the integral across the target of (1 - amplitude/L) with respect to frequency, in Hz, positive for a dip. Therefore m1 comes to 0.8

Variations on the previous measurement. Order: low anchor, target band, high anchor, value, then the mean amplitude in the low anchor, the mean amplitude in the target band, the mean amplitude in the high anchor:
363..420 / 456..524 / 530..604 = 1.4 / 4.44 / 4.71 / 5.11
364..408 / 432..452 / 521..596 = -0.7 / 4.51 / 4.85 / 5.08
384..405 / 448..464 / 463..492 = 0.4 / 4.44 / 4.66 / 4.9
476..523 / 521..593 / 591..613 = -4.2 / 4.65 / 5.07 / 4.9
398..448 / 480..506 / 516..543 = 0.4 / 4.54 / 4.67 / 4.86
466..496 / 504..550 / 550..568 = 0.6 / 4.83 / 4.81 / 4.9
